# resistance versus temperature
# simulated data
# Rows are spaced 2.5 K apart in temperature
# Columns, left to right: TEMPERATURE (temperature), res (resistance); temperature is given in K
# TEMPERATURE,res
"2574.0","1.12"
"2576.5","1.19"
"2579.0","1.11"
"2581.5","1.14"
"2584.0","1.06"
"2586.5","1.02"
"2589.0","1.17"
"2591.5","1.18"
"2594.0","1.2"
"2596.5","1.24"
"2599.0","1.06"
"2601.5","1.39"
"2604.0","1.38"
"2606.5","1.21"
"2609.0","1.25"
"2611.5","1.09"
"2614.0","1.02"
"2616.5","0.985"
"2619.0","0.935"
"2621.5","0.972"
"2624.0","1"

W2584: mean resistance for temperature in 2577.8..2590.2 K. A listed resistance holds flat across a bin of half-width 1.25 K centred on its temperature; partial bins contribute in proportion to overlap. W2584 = 1.1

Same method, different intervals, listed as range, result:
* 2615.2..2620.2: 0.961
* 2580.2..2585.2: 1.1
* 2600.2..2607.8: 1.32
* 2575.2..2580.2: 1.15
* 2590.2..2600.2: 1.17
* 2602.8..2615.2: 1.19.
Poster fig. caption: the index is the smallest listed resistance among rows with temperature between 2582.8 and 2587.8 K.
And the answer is 1.02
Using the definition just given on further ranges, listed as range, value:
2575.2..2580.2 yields 1.11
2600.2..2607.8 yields 1.21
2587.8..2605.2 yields 1.06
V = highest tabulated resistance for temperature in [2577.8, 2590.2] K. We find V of 1.17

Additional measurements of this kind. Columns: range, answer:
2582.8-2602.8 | 1.39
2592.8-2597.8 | 1.24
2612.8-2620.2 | 1.02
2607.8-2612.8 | 1.25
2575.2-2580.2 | 1.19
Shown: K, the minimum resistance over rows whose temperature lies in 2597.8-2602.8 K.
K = 1.06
